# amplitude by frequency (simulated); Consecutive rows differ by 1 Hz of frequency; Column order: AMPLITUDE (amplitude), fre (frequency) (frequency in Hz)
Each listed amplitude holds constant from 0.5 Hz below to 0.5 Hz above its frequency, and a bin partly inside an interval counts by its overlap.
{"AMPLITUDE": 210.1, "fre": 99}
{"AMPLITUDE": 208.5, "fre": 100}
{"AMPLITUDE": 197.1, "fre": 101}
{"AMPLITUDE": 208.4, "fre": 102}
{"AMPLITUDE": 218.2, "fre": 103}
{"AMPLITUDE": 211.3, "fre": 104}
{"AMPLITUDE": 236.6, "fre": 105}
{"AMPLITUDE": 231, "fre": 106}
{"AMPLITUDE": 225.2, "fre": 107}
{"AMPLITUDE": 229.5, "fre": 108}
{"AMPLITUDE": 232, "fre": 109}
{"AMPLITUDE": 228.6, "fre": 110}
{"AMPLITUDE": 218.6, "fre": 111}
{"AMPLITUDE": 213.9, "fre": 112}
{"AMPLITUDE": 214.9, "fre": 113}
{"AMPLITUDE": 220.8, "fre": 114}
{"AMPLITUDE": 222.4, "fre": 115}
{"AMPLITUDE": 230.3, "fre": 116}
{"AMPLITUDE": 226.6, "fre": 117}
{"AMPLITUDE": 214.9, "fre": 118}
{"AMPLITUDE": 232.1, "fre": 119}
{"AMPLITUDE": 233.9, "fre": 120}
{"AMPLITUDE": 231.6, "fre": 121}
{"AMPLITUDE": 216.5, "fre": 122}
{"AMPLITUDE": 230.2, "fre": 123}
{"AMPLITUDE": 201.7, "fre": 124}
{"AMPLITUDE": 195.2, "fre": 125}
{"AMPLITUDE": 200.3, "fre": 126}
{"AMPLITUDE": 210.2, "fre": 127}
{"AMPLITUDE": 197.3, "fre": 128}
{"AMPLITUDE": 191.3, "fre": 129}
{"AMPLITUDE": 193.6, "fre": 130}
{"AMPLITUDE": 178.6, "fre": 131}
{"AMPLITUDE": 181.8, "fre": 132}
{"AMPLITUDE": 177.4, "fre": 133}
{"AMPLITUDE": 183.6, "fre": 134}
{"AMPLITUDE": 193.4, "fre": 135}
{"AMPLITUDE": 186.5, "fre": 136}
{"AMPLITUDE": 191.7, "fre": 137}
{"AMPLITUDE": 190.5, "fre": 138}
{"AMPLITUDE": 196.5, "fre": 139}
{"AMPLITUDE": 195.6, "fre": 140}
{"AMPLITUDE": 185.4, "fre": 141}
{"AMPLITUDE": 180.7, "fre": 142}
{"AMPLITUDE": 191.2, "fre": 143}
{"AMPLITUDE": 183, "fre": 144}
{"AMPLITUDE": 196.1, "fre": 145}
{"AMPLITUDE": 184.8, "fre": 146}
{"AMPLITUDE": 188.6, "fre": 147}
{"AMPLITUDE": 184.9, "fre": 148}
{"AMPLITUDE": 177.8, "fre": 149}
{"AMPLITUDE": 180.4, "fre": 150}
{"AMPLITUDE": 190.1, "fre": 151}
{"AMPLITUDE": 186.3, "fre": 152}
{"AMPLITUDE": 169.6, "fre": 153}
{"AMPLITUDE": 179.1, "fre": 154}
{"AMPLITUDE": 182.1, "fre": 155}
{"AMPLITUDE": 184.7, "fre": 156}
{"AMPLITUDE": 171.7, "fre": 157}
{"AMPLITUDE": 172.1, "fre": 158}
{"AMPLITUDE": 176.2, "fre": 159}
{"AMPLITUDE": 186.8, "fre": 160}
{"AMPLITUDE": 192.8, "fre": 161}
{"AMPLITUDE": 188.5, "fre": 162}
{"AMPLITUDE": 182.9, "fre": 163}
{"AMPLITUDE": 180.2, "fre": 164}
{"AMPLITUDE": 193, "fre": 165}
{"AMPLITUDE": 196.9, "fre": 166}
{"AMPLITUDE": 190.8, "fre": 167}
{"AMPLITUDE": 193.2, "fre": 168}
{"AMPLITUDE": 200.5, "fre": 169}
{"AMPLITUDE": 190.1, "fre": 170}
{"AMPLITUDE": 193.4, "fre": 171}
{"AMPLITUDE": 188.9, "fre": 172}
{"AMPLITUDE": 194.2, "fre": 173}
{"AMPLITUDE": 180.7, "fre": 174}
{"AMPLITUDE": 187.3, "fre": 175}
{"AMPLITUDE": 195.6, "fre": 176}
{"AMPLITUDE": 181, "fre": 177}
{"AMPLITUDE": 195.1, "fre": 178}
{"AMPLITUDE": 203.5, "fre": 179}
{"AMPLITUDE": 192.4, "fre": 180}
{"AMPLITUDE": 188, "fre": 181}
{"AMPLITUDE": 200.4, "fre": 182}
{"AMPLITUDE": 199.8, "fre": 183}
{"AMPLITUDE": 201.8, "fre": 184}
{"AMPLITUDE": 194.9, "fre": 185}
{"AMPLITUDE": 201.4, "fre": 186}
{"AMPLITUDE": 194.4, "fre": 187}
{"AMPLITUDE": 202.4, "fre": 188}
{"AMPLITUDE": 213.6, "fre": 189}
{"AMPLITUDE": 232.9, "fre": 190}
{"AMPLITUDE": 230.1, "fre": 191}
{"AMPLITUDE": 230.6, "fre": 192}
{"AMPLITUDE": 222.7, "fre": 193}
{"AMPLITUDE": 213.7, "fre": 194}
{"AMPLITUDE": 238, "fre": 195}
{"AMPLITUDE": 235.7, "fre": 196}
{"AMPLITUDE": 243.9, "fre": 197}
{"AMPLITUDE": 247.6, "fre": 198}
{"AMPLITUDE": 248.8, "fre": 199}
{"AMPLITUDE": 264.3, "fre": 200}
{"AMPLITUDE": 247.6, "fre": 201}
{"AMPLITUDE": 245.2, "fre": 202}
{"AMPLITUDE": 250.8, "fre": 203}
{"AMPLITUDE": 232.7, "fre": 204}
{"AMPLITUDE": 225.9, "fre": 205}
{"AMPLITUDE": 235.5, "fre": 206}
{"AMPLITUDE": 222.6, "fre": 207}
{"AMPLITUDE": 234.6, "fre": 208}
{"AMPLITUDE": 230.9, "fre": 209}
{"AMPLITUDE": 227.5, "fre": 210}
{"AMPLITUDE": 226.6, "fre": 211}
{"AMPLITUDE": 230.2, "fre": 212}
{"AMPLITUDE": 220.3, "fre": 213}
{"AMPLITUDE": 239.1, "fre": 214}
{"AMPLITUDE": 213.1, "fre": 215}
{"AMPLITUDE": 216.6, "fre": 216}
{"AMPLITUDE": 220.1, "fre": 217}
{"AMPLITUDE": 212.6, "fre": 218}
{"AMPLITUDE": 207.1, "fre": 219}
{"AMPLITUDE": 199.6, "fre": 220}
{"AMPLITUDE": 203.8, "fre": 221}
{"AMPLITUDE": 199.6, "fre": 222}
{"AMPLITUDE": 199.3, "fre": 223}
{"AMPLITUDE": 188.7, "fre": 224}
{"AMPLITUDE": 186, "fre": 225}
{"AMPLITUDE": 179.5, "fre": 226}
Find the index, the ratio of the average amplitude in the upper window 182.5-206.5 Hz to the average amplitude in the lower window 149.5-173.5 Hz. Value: 1.22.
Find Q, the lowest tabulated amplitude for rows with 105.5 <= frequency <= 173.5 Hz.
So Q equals 169.6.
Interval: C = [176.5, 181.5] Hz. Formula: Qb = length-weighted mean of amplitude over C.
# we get 192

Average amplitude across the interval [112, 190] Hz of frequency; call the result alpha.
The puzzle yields 195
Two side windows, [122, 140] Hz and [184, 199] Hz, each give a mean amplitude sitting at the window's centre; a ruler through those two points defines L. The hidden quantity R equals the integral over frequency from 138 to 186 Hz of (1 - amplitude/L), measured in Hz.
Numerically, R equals 4.6 Hz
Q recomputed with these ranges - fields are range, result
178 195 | 188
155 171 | 171.7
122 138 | 177.4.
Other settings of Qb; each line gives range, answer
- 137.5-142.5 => 190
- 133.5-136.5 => 188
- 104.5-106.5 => 234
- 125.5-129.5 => 200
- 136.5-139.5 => 193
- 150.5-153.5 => 182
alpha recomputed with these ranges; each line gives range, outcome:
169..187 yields 194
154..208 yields 207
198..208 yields 241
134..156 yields 186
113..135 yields 208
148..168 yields 184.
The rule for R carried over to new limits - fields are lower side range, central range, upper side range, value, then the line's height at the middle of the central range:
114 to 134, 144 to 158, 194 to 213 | 2.3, 218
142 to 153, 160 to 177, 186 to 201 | 1.3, 206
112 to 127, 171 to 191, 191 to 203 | 3.2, 236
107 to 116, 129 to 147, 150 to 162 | 0.9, 198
